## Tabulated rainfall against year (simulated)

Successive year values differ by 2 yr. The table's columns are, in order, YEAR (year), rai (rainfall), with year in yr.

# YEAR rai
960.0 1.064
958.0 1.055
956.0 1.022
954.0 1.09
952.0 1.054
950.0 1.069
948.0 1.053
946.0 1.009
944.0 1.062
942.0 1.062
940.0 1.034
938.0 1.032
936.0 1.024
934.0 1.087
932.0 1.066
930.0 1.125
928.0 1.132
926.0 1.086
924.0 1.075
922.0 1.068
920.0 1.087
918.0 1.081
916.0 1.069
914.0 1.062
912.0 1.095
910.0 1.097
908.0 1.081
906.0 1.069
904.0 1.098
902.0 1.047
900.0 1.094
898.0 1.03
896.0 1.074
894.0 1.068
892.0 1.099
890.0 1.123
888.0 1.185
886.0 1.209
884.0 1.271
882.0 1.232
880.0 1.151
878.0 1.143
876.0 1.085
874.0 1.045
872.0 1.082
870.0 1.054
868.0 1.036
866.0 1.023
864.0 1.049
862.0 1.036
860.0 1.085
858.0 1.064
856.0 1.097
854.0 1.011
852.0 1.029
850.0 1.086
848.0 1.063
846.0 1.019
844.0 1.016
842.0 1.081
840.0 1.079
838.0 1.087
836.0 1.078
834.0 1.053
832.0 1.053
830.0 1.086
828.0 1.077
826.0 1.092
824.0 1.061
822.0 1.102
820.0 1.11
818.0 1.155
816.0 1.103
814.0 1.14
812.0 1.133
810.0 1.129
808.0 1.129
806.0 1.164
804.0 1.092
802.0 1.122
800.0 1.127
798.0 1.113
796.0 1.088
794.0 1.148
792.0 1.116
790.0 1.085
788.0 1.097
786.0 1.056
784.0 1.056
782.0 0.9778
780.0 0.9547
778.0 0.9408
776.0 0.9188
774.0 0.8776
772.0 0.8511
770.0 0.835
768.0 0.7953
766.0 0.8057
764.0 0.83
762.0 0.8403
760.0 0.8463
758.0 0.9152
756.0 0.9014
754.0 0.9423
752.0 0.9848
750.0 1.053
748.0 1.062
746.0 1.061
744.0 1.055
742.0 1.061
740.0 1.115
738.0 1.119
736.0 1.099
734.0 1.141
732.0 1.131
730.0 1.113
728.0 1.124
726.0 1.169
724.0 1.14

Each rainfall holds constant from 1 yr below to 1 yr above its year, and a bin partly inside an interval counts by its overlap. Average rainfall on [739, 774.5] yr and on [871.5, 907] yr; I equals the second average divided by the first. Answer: 1.19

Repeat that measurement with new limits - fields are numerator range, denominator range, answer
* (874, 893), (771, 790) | 1.19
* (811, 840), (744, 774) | 1.20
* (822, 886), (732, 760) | 1.04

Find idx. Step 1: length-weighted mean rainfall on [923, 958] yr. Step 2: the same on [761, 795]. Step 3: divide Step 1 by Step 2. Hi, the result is 1.12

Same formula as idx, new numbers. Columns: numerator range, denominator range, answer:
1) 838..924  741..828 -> 1.06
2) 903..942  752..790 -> 1.17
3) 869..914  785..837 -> 1.00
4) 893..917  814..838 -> 0.98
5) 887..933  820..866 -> 1.02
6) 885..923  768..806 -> 1.07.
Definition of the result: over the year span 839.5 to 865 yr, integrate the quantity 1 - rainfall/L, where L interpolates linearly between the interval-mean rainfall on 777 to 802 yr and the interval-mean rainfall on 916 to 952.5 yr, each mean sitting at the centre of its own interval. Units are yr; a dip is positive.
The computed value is 0.3 yr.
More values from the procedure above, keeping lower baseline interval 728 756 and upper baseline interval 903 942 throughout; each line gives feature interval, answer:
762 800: 3.4 yr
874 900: -1.4 yr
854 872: 0.3 yr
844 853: 0.2 yr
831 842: 0.0 yr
